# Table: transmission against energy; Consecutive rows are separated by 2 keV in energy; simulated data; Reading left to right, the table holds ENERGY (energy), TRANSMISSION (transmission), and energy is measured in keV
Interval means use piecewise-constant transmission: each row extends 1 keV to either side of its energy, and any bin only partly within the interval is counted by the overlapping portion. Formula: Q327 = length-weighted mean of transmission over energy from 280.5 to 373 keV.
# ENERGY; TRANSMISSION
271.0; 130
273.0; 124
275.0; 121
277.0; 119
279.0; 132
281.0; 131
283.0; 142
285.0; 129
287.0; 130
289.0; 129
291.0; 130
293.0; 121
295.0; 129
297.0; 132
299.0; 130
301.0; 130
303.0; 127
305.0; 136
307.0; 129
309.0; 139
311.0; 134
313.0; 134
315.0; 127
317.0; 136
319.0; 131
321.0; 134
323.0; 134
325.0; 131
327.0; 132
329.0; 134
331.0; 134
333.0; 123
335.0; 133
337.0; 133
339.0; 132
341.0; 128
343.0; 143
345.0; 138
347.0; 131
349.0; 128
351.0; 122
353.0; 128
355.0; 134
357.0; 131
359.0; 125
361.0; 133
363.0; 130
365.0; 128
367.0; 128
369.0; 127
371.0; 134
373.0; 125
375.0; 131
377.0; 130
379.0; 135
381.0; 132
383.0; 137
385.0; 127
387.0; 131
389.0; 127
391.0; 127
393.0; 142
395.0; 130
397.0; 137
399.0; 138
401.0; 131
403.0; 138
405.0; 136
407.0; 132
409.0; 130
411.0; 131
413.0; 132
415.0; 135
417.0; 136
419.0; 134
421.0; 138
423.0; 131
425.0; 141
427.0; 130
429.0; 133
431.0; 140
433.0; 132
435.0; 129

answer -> 131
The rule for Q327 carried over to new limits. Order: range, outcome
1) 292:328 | 131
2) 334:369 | 131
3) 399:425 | 134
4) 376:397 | 132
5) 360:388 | 131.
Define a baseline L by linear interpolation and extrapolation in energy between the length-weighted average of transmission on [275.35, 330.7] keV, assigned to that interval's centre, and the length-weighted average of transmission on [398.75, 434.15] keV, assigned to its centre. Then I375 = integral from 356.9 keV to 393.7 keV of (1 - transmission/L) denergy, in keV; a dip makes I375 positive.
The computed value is 0.74 keV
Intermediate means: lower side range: 131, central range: 130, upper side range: 134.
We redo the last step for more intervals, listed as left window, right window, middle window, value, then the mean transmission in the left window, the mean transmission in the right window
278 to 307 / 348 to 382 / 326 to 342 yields -0.1 keV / 131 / 129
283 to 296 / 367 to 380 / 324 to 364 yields -0.4 keV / 129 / 130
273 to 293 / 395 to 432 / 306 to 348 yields -0.7 keV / 129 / 134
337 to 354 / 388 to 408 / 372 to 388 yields 0.2 keV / 131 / 134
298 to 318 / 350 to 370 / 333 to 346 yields -0.4 keV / 132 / 129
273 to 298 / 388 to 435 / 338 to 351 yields -0.1 keV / 129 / 134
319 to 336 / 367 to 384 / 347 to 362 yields 0.3 keV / 132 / 131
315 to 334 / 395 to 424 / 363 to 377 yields 0.4 keV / 132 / 134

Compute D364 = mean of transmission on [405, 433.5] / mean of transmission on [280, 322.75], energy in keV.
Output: 1.02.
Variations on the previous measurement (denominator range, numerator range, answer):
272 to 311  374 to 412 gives 1.02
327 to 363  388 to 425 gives 1.02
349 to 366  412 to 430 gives 1.04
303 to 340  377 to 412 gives 1.00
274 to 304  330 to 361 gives 1.02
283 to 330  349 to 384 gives 0.99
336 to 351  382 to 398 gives 1.00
